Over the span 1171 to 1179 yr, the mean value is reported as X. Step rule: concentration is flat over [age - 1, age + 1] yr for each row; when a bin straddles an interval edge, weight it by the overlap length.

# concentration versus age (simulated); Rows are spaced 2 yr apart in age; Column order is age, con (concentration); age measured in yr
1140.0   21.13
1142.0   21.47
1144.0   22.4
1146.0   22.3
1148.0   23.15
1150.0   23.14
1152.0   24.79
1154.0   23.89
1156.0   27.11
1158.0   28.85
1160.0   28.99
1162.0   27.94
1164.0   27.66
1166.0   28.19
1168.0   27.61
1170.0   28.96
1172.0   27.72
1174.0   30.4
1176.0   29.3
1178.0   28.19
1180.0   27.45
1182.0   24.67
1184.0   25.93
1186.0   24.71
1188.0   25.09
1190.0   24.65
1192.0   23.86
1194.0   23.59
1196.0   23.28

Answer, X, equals 28.9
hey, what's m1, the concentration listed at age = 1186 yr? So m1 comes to 24.71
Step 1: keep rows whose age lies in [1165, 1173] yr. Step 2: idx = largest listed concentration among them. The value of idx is 28.96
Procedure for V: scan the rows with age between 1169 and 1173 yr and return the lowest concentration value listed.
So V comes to 27.72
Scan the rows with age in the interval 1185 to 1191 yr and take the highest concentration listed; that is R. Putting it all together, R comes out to 25.09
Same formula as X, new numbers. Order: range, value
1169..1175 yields 29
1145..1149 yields 22.7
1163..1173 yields 28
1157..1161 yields 28.9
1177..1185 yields 26.6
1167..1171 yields 28.3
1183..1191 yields 25.1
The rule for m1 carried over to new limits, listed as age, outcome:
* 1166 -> 28.19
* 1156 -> 27.11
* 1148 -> 23.15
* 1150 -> 23.14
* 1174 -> 30.4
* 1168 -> 27.61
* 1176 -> 29.3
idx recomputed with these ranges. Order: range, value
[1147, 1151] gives 23.15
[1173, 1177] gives 30.4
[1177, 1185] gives 28.19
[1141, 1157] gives 27.11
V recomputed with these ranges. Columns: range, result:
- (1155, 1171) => 27.11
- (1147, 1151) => 23.14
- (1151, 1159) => 23.89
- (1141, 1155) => 21.47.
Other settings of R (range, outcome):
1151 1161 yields 28.99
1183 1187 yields 25.93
